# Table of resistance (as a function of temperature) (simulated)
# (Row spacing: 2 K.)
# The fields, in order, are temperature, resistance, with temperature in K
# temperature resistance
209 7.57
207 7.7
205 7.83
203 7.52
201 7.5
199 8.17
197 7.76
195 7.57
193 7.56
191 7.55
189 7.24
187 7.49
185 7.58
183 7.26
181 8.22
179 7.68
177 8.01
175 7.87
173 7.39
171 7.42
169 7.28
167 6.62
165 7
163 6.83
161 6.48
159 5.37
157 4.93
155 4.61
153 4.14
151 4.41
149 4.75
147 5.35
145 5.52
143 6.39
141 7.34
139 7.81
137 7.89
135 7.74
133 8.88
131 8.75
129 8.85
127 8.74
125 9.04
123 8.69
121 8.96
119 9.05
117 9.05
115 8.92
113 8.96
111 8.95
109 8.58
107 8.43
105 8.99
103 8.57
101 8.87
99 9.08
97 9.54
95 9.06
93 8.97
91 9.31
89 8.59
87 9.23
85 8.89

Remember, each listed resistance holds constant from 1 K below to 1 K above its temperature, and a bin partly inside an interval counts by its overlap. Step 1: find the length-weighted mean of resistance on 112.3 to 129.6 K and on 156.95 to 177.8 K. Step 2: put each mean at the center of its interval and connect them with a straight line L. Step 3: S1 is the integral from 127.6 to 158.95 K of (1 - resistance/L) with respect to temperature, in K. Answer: 6.0 K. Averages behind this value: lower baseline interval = 8.92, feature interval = 6.49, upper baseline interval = 6.91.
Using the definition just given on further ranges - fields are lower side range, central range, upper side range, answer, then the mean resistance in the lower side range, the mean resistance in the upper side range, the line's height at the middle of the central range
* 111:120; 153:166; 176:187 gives 3.8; 8.99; 7.73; 8.15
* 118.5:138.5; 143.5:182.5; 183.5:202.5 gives 8.3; 8.63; 7.59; 8.07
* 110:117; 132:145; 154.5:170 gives 0.1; 8.96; 6.19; 7.54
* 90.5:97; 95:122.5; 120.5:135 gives 0.2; 9.16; 8.76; 8.99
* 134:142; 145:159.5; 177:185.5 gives 5.4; 7.69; 7.73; 7.71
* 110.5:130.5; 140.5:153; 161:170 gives 3.7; 8.92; 6.88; 7.73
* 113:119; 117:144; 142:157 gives -4.1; 8.99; 5.02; 7.27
